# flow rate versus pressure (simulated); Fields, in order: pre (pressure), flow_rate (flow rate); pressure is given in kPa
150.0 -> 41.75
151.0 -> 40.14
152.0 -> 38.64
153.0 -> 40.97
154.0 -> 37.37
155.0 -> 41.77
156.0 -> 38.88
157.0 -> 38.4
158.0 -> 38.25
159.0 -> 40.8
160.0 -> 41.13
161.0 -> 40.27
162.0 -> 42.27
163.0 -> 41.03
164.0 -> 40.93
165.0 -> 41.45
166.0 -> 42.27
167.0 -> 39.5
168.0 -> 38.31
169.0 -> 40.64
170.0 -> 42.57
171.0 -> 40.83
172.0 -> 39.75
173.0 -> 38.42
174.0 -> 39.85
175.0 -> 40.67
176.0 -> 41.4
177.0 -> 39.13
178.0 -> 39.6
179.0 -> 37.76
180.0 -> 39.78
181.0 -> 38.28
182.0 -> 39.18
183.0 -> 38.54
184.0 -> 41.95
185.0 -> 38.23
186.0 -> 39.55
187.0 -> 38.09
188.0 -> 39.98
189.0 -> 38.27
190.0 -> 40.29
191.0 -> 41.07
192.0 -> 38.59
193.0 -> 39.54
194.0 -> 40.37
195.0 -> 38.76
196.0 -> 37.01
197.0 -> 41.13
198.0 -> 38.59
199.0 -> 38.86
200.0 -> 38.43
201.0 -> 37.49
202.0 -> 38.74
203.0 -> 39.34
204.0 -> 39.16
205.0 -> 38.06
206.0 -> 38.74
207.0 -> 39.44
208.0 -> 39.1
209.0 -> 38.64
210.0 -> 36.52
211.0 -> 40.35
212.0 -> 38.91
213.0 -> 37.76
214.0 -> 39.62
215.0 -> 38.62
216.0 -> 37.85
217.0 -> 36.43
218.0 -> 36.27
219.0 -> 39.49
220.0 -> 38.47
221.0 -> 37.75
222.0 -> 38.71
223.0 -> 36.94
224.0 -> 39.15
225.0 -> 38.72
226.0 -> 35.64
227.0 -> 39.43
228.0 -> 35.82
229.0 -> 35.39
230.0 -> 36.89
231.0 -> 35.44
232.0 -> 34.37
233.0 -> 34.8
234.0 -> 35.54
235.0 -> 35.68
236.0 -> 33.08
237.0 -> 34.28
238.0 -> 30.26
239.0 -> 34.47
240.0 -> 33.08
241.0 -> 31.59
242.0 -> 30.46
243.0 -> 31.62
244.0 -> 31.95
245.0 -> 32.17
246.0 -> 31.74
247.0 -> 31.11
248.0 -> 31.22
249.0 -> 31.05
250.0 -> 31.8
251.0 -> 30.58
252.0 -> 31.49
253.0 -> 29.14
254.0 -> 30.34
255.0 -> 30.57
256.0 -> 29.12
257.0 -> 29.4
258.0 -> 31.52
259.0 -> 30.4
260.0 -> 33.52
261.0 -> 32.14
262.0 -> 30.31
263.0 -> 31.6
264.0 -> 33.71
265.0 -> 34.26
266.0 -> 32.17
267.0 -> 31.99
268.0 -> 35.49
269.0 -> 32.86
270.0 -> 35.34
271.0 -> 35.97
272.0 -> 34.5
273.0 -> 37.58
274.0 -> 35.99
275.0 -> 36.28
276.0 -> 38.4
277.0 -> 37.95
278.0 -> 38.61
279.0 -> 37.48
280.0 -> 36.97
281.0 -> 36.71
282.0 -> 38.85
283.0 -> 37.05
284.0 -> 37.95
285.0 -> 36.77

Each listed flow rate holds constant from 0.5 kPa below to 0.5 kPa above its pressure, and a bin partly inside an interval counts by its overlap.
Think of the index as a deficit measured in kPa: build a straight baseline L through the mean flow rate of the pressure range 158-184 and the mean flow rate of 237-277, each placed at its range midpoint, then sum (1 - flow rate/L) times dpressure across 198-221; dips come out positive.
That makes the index -1.05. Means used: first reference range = 40.2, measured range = 38.5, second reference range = 32.6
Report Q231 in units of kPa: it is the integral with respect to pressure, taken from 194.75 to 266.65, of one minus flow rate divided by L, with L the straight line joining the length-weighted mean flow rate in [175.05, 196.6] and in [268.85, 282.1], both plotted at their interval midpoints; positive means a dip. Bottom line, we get 5.51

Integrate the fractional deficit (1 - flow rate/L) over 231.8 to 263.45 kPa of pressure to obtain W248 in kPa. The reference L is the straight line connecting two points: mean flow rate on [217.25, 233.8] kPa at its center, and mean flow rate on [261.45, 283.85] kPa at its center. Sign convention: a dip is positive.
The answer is 3.9 kPa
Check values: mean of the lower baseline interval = 37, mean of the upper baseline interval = 35.5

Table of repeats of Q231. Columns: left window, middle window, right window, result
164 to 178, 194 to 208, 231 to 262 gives -0.68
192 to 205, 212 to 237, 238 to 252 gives -1.51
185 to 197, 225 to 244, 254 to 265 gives -0.07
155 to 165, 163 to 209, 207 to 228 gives -0.15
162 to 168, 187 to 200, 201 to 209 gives 0.05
